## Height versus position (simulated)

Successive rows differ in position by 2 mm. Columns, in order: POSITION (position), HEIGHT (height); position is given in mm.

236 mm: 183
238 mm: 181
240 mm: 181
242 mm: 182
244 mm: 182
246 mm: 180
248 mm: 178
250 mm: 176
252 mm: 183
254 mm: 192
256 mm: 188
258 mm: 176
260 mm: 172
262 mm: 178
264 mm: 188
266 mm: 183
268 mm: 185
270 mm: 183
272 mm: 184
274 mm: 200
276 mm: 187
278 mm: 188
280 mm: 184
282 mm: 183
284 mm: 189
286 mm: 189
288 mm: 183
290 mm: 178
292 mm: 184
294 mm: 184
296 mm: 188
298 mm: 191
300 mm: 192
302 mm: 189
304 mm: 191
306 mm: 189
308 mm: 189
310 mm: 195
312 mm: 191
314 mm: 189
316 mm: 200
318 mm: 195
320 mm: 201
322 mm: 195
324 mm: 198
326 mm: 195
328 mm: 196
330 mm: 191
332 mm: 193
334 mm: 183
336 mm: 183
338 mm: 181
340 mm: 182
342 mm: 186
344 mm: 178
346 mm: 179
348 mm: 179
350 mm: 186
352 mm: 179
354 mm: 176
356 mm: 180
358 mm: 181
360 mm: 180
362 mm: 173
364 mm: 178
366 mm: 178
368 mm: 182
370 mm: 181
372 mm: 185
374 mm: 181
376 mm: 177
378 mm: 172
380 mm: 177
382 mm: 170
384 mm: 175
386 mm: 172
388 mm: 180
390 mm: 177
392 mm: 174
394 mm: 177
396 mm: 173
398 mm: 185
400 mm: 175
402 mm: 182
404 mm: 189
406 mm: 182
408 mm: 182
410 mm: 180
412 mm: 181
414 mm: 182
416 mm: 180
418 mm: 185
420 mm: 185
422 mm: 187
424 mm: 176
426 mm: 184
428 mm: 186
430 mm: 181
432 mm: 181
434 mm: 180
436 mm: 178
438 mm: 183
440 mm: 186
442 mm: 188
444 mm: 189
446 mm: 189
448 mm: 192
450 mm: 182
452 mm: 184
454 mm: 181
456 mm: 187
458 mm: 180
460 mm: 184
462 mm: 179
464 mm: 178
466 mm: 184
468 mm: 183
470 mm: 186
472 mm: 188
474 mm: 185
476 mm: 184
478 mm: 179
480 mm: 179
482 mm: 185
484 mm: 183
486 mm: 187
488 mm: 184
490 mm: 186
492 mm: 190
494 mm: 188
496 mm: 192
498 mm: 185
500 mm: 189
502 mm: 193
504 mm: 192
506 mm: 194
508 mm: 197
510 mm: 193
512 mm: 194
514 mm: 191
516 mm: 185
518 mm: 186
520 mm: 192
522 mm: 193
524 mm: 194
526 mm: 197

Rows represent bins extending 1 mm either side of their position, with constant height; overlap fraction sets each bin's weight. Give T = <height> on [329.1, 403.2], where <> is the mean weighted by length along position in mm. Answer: 179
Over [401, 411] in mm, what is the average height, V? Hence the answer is 183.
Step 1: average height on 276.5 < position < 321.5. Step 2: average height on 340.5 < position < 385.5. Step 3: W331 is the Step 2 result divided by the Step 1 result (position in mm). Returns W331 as 0.9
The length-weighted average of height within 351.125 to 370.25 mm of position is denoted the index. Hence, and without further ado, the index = 179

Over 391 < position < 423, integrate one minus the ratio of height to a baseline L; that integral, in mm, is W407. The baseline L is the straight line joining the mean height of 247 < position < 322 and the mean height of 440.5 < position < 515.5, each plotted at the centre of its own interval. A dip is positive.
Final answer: 1.0 mm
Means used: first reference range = 187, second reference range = 187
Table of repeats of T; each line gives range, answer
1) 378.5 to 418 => 179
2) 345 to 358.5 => 180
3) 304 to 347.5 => 190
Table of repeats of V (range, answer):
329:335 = 189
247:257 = 183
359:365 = 177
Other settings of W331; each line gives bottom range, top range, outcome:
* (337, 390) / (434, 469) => 1.03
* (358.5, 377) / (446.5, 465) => 1.02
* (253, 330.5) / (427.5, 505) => 0.98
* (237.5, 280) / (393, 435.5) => 0.99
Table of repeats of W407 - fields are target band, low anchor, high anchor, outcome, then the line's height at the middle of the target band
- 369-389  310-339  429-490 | 1.3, 189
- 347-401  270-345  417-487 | 2.5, 187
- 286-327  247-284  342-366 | -2.0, 182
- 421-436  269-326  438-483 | 0.3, 185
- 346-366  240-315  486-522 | 0.9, 187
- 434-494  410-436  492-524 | 0.7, 186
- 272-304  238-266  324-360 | -0.8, 182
